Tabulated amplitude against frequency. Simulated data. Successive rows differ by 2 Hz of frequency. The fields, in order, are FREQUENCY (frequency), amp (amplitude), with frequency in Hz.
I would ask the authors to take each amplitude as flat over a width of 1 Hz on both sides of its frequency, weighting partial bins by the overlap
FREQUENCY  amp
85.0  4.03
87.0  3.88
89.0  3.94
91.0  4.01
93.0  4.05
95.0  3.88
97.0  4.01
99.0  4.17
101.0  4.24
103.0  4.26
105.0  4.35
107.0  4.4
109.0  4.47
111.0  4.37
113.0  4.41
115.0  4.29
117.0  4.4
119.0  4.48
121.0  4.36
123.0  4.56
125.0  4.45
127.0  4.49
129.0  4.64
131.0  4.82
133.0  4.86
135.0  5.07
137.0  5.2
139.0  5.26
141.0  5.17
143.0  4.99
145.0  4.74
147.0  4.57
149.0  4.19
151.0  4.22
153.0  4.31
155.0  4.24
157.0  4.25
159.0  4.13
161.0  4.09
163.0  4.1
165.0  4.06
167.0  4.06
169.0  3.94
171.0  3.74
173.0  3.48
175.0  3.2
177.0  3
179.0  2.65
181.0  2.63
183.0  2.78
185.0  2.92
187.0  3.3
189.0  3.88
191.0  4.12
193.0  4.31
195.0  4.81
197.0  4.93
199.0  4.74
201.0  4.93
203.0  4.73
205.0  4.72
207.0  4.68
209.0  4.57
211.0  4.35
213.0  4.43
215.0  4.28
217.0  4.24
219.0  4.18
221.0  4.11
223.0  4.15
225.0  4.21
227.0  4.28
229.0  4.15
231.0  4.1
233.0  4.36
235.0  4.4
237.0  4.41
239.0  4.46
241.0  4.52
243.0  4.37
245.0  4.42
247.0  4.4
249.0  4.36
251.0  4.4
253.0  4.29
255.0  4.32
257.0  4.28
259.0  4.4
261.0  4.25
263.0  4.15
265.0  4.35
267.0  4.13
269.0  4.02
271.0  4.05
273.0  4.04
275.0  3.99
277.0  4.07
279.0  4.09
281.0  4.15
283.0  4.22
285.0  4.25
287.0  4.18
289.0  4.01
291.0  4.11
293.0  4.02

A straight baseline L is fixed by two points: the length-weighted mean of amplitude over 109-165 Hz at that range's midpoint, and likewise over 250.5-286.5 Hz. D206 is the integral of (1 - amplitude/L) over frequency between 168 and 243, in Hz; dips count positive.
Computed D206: 4.7 Hz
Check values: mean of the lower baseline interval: 4.53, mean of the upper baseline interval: 4.19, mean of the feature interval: 4.08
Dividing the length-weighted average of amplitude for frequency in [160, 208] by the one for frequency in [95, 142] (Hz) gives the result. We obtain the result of 0.9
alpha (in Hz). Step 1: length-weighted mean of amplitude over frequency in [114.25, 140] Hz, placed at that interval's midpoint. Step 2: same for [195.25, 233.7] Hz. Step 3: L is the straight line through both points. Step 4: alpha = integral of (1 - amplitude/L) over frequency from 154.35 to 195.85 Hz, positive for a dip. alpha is 7.8 Hz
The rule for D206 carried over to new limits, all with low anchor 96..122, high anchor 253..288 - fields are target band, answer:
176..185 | 3.1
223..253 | -0.9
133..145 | -2.2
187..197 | 0.0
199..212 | -1.3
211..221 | -0.1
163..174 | 1.0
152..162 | 0.2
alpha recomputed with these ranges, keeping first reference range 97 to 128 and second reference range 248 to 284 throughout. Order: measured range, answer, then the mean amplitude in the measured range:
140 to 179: 2.0 Hz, 4.09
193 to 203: -1.2 Hz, 4.79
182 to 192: 2.1 Hz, 3.4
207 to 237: -0.3 Hz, 4.29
